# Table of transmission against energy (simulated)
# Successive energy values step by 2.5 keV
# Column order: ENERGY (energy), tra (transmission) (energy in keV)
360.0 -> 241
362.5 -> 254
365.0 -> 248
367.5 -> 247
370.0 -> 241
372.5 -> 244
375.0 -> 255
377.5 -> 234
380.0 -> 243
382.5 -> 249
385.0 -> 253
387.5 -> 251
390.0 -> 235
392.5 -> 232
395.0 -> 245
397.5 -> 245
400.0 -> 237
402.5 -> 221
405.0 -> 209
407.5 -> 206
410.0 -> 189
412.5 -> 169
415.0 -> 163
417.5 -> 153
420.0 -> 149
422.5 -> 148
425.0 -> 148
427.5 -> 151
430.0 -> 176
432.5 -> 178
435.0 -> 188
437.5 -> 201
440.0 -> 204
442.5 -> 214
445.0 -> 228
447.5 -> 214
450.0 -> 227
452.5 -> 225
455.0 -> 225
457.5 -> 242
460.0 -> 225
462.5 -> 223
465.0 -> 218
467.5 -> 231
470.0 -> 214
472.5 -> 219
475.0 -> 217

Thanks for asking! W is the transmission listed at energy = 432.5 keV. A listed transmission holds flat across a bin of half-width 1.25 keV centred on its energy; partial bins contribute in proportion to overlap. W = 178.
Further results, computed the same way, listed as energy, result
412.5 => 169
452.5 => 225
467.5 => 231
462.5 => 223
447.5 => 214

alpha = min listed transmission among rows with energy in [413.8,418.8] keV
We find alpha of 153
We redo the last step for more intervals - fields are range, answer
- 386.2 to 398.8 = 232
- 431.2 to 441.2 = 178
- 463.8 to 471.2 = 214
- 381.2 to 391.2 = 235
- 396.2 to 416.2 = 163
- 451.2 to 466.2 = 218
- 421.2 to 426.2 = 148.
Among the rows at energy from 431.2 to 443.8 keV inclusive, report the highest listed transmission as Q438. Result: 214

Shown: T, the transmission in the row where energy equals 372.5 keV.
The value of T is 244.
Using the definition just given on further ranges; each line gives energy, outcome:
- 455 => 225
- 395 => 245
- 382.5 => 249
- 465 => 218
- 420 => 149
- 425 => 148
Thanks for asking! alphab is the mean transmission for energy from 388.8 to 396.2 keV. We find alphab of 237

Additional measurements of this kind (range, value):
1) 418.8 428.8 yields 149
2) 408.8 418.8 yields 168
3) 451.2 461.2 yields 229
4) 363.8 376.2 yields 247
